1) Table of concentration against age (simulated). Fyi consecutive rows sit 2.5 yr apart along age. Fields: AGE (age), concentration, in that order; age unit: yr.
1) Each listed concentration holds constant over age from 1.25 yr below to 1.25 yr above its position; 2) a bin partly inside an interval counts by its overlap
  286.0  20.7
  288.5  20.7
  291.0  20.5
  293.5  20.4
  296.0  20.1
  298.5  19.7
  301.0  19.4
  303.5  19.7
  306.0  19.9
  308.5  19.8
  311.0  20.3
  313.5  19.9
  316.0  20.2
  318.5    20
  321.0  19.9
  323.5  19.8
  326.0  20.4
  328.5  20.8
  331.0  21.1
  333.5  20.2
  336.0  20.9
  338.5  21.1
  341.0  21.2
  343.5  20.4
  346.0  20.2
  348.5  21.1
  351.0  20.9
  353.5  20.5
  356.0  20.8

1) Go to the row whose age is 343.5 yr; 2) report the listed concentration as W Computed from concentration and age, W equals 20.4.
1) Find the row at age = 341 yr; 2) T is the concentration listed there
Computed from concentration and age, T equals 21.2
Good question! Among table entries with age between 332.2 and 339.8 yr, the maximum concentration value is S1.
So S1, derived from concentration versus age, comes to 21.1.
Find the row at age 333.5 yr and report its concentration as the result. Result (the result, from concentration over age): 20.2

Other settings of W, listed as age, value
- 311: 20.3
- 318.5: 20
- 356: 20.8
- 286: 20.7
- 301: 19.4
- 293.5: 20.4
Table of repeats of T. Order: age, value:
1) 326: 20.4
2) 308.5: 19.8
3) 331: 21.1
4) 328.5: 20.8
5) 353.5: 20.5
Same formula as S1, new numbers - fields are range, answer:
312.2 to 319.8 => 20.2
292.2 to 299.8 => 20.4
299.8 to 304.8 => 19.7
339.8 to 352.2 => 21.2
